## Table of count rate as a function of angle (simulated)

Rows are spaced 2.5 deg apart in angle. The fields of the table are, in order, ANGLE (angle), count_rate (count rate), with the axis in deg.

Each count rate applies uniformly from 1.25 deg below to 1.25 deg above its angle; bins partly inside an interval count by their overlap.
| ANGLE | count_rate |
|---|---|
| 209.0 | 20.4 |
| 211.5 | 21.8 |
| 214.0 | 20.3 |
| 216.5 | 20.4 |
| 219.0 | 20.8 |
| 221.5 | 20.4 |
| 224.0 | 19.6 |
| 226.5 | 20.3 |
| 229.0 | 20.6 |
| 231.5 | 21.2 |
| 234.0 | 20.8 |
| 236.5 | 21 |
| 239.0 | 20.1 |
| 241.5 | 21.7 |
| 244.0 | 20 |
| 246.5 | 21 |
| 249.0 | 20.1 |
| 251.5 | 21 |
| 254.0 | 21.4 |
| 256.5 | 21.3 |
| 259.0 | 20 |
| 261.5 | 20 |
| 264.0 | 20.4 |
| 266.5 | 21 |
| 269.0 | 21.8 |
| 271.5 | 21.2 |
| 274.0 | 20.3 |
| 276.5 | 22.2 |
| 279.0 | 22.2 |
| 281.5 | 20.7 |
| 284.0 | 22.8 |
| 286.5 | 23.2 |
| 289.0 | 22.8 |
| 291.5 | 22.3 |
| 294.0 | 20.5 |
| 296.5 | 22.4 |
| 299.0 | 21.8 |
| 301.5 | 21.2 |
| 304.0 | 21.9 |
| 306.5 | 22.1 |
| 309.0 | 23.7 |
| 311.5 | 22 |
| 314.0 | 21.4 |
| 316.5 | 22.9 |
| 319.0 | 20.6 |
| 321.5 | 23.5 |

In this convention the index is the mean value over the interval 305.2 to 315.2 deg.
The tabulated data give 22.3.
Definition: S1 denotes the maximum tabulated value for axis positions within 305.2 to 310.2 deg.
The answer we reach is 23.7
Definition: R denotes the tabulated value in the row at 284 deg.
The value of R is 22.8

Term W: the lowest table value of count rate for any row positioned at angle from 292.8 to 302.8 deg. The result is 20.5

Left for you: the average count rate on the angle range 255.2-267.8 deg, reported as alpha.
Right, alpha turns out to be 20.5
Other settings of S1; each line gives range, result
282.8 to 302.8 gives 23.2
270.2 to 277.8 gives 22.2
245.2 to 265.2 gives 21.4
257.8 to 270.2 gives 21.8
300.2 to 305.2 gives 21.9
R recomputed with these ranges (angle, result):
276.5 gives 22.2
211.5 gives 21.8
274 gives 20.3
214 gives 20.3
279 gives 22.2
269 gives 21.8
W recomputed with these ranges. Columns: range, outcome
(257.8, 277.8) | 20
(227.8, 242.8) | 20.1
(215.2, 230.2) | 19.6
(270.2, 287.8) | 20.3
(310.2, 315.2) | 21.4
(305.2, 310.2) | 22.1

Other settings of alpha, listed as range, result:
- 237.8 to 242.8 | 20.9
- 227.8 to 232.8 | 20.9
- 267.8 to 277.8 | 21.4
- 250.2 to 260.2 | 20.9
